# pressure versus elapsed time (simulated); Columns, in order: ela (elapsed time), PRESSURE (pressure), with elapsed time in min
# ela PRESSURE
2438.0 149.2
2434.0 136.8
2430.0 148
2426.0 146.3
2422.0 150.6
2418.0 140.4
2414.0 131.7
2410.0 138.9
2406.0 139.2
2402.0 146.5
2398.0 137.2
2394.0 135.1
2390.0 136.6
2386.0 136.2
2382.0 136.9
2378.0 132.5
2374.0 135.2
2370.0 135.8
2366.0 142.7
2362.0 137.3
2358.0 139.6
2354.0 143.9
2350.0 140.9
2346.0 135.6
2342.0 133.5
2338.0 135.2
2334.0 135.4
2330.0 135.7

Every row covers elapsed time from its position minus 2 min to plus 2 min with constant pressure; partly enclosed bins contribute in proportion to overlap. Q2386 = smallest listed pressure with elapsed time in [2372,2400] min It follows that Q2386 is 132.5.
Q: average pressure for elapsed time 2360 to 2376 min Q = 138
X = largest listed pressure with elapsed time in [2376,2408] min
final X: 146.5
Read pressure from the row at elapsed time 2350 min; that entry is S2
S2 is 140.9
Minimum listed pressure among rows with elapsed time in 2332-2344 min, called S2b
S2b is 133.5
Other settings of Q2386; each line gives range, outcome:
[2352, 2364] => 137.3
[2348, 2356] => 140.9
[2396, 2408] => 137.2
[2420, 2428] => 146.3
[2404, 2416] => 131.7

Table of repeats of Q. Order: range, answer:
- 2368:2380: 134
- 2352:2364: 140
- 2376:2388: 135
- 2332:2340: 135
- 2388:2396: 136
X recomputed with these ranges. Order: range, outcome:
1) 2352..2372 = 143.9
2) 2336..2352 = 140.9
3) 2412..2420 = 140.4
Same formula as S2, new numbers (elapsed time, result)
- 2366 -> 142.7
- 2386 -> 136.2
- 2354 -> 143.9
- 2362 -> 137.3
